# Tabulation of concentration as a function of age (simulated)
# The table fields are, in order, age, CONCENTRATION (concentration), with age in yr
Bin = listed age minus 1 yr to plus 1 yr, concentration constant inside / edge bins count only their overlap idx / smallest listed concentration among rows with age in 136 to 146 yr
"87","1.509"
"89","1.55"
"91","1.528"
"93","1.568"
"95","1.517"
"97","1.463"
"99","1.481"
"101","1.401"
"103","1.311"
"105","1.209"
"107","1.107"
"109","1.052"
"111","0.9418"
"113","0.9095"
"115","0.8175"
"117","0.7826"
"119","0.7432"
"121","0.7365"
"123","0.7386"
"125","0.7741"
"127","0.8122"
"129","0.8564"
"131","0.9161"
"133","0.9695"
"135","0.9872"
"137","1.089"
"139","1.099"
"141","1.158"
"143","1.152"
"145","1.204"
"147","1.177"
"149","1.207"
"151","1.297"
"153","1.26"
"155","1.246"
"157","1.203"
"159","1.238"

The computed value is 1.089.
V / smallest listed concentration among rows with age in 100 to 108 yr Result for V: 1.107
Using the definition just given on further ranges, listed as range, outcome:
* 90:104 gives 1.311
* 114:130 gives 0.7365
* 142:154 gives 1.152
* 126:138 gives 0.8122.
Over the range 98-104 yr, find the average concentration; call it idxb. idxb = 1.4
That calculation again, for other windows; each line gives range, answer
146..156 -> 1.24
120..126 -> 0.75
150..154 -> 1.28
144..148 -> 1.19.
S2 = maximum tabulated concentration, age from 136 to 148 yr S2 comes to 1.204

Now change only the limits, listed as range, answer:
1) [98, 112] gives 1.481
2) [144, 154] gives 1.297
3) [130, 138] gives 1.089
